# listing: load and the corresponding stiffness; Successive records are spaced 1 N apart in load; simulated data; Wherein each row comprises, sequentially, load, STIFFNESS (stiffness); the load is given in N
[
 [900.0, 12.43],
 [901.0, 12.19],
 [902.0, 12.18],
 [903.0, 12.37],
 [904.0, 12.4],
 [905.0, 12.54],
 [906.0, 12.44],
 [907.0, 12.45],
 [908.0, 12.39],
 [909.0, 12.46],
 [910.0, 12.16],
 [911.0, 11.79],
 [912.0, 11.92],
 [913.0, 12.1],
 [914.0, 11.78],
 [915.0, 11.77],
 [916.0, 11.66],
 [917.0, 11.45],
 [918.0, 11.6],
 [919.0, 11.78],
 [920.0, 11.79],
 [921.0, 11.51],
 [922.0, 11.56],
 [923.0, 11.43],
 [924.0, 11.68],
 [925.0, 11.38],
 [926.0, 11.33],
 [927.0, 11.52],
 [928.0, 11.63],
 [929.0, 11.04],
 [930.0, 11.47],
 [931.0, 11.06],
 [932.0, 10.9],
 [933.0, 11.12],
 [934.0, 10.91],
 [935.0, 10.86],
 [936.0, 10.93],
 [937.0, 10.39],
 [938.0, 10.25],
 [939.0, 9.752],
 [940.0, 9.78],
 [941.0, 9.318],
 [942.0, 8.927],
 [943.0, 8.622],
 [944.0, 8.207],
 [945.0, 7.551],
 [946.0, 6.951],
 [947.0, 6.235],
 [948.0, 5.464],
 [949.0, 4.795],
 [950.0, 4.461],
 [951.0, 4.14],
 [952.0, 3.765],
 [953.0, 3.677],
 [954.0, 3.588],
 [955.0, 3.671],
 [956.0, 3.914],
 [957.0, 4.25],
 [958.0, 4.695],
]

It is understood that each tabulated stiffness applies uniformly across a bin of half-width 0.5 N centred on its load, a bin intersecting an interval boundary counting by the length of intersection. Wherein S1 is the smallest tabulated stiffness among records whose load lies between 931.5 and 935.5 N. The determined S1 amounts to 10.86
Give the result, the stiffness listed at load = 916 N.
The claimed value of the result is 11.66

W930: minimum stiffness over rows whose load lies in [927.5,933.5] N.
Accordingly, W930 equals 10.9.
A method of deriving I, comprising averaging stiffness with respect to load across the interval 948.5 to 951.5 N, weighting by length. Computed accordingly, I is 4.47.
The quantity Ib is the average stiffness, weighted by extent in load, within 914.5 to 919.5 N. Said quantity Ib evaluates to 11.7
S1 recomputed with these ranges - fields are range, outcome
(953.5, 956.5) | 3.588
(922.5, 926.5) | 11.33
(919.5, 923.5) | 11.43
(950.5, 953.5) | 3.677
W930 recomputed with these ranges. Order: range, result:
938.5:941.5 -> 9.318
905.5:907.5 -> 12.44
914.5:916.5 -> 11.66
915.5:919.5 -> 11.45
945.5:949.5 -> 4.795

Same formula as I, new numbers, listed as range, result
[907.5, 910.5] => 12.3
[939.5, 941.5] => 9.55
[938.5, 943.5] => 9.28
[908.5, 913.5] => 12.1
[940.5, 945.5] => 8.53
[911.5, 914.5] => 11.9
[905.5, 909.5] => 12.4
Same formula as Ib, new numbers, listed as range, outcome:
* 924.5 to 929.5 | 11.4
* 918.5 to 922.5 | 11.7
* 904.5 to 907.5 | 12.5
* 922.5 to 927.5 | 11.5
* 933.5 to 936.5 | 10.9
